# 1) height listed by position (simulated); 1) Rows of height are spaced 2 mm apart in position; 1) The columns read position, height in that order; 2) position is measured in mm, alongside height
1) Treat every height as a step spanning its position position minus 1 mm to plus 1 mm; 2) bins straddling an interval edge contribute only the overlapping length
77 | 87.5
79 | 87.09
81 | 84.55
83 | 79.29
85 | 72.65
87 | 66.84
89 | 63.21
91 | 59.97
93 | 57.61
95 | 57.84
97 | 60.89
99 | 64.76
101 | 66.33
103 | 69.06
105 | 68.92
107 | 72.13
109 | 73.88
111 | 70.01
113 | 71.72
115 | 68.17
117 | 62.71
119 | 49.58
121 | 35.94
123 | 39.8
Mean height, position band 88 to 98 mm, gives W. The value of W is 59.9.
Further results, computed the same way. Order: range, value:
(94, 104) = 63.8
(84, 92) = 65.7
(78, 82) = 85.8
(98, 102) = 65.5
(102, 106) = 69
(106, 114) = 71.9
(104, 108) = 70.5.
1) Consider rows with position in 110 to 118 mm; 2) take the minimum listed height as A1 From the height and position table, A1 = 62.71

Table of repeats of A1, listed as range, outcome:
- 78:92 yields 59.97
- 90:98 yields 57.61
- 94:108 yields 57.84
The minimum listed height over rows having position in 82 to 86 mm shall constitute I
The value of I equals 72.65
